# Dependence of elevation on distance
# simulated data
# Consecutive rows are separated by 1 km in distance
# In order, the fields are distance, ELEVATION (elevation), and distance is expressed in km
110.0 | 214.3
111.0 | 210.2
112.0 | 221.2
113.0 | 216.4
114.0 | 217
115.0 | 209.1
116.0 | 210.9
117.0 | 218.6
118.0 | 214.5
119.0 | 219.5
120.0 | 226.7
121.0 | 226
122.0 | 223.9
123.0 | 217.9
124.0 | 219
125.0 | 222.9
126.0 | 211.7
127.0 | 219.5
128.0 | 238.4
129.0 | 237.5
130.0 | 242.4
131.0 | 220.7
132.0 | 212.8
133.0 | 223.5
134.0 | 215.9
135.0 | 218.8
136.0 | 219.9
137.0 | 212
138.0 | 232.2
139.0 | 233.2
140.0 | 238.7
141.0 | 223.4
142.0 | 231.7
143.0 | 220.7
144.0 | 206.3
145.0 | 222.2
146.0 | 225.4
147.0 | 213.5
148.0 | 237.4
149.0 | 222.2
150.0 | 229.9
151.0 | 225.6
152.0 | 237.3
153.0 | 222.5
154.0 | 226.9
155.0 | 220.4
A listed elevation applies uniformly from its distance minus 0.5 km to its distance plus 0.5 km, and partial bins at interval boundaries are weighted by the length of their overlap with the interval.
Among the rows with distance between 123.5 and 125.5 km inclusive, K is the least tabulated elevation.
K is 219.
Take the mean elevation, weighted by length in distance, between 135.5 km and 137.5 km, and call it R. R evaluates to 216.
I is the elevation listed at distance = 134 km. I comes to 215.9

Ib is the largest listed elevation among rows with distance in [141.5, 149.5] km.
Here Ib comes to 237.4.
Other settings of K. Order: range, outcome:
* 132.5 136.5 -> 215.9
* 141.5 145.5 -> 206.3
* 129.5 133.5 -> 212.8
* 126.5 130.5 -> 219.5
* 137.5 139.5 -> 232.2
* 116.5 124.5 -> 214.5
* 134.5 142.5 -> 212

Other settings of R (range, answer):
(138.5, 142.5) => 232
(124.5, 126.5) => 217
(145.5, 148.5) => 225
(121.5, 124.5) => 220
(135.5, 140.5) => 227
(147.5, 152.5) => 230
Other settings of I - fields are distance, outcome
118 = 214.5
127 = 219.5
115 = 209.1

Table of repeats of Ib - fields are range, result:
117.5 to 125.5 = 226.7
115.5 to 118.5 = 218.6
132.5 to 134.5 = 223.5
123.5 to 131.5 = 242.4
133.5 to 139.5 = 233.2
